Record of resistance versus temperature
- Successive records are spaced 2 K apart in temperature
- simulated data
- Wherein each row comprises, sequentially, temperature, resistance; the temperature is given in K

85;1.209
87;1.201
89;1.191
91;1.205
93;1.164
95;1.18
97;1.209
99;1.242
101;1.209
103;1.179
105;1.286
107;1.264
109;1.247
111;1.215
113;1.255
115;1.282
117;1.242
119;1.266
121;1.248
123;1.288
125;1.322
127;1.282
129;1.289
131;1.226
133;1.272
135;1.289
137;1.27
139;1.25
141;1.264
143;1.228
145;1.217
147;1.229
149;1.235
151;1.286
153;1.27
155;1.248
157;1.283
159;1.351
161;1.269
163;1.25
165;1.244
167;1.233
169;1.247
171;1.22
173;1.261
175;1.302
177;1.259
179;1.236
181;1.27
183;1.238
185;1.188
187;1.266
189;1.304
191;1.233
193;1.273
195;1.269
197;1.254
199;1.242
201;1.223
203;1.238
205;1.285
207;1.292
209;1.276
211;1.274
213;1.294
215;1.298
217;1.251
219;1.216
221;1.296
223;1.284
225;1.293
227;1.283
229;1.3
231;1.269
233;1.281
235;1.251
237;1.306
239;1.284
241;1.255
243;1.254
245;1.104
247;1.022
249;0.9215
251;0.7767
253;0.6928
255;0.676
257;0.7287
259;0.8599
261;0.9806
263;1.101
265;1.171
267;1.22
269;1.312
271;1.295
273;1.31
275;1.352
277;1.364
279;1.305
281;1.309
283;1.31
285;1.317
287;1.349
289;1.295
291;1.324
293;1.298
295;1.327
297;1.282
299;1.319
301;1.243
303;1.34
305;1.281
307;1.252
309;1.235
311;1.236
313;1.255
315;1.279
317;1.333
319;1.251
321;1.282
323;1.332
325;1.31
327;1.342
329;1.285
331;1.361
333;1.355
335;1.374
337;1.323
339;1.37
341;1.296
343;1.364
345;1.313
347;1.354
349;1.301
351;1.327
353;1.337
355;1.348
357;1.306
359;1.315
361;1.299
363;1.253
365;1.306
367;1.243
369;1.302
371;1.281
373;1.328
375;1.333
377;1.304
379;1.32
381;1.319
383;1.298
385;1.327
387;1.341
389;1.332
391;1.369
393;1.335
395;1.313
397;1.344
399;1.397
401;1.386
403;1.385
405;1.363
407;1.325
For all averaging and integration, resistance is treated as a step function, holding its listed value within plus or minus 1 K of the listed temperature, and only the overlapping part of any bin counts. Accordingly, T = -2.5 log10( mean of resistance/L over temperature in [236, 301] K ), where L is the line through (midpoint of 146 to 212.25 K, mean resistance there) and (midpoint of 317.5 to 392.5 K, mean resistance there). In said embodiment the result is 0.106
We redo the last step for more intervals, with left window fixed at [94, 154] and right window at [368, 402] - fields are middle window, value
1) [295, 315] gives 0.027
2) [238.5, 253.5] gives 0.230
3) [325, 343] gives -0.018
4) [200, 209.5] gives 0.012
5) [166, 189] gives 0.016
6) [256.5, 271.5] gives 0.188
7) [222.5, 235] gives 0.001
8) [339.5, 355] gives -0.009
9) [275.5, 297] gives -0.015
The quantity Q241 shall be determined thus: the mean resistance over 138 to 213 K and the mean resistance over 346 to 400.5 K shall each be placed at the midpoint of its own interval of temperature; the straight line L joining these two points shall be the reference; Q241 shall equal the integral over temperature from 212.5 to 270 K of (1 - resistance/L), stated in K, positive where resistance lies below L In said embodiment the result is 6.4 K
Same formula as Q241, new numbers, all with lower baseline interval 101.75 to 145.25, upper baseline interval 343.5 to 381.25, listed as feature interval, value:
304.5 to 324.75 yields 0.4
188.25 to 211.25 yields 0.2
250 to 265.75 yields 5.1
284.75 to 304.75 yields -0.2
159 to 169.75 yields 0.1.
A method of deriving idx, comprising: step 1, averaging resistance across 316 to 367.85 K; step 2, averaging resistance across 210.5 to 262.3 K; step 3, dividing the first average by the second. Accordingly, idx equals 1.17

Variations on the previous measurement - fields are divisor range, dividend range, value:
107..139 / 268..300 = 1.04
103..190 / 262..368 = 1.03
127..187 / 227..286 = 0.92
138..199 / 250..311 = 0.95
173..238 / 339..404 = 1.05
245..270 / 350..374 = 1.36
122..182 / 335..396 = 1.04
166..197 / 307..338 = 1.04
